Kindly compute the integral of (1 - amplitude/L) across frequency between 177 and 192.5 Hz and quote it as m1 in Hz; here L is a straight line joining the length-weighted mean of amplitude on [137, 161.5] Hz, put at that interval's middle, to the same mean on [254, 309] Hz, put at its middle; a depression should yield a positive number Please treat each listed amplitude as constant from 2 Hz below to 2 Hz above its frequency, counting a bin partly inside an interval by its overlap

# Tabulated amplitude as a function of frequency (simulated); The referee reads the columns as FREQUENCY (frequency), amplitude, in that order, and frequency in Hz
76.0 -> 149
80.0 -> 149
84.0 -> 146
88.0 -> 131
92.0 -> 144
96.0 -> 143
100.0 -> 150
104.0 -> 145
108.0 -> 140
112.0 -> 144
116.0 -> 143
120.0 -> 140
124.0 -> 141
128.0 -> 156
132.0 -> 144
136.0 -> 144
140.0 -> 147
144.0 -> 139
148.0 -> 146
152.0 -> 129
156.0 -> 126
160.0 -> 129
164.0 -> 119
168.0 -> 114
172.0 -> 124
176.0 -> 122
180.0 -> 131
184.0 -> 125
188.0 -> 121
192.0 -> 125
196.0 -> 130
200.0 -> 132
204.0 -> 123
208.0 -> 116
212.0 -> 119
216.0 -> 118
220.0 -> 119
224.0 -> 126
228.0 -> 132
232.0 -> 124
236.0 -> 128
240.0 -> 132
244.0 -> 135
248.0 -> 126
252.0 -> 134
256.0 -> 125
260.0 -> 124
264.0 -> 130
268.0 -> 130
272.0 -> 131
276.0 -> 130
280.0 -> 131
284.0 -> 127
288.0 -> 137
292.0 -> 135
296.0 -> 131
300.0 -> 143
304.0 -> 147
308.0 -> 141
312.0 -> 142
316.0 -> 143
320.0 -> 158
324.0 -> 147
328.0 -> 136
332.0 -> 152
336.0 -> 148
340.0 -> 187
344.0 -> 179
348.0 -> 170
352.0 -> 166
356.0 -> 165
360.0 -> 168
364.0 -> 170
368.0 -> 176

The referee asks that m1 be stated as 1.2 Hz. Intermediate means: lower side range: 136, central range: 125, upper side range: 133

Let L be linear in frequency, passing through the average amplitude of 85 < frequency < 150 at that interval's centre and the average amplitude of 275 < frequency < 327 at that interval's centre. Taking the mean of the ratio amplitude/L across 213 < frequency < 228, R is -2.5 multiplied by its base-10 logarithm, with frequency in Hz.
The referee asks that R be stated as 0.16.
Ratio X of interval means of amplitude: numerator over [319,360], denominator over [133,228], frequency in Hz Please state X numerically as 1.3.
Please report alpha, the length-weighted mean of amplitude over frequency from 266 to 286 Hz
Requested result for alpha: 130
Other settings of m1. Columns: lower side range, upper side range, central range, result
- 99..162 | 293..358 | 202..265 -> 9.4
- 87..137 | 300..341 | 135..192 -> 6.2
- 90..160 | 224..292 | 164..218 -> 5.2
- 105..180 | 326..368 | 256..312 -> 8.0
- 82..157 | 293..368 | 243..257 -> 1.9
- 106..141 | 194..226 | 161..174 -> 1.3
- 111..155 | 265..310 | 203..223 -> 2.8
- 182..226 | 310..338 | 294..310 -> 0.2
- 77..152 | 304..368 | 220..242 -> 3.5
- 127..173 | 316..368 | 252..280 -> 4.1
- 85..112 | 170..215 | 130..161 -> -1.1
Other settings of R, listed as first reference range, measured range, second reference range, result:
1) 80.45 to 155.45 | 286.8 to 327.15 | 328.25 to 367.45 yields 0.141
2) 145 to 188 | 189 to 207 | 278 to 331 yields 0.026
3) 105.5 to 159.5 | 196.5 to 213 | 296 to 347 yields 0.176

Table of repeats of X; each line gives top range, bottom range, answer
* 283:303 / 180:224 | 1.10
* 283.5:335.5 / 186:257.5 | 1.13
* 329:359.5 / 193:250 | 1.32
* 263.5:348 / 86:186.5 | 1.05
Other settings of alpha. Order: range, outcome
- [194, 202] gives 131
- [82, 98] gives 141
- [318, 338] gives 148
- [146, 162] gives 132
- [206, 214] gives 118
